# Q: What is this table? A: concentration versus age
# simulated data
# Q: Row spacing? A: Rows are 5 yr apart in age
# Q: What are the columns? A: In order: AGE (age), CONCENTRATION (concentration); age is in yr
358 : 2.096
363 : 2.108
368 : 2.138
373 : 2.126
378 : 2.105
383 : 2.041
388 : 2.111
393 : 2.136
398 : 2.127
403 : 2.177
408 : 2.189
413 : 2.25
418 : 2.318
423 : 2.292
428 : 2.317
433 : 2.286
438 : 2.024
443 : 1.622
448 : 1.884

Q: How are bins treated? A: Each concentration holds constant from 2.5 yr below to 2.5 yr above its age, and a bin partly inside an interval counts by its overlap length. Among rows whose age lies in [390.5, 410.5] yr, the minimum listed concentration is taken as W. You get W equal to 2.127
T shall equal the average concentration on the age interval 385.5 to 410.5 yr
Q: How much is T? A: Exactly 2.15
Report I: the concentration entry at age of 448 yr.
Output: 1.884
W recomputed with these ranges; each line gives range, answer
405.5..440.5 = 2.024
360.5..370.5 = 2.108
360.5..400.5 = 2.041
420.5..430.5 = 2.292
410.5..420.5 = 2.25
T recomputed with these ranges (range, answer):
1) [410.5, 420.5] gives 2.28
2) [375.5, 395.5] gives 2.1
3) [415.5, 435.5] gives 2.3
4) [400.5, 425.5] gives 2.25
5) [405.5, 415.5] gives 2.22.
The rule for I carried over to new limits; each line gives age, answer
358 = 2.096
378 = 2.105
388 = 2.111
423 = 2.292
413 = 2.25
